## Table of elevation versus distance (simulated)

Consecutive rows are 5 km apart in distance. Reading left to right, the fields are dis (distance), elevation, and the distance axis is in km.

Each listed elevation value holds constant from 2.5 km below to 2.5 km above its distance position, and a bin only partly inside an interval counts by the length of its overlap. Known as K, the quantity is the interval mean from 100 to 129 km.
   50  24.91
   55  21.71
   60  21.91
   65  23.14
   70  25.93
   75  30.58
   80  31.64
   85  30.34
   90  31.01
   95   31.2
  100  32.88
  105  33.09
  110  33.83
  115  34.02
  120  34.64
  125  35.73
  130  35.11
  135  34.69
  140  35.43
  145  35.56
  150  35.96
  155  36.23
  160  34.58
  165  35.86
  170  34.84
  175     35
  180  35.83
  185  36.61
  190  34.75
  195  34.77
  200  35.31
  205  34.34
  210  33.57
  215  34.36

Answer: 34.2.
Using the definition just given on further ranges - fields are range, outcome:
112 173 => 35.2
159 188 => 35.5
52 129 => 30.2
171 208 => 35.2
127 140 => 35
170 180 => 35.2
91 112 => 32.6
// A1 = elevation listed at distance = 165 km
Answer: 35.86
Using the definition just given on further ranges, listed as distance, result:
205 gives 34.34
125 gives 35.73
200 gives 35.31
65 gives 23.14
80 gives 31.64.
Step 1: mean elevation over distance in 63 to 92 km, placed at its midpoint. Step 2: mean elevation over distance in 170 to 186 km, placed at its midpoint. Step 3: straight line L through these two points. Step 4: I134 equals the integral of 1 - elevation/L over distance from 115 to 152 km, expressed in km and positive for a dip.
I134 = -3.0 km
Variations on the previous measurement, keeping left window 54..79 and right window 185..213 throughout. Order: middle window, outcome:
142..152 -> -1.5 km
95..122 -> -5.0 km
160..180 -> -1.6 km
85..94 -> -1.3 km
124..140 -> -2.8 km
